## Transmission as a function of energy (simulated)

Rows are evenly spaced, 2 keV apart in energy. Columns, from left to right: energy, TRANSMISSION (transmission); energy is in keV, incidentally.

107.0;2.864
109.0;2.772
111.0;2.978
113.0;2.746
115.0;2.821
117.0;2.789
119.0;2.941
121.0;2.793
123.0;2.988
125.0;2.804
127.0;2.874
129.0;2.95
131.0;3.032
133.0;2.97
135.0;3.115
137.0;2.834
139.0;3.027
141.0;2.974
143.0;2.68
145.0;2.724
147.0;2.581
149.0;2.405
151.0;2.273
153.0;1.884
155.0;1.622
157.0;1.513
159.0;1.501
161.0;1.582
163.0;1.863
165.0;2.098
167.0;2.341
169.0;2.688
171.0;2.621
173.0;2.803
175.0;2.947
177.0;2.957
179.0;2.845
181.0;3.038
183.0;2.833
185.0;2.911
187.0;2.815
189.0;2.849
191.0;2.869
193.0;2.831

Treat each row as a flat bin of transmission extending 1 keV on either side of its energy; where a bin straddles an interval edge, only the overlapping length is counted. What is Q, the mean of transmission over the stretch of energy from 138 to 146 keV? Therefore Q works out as 2.85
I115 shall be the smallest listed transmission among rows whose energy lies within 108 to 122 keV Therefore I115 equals 2.746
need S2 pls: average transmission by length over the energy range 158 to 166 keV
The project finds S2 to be 1.76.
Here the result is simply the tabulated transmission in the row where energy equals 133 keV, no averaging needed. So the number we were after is 2.97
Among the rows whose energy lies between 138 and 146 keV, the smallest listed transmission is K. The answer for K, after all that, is 2.68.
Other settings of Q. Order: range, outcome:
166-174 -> 2.61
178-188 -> 2.89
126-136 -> 2.99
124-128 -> 2.84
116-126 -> 2.86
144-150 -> 2.57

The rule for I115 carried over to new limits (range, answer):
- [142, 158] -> 1.513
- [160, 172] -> 1.582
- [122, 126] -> 2.804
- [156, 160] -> 1.501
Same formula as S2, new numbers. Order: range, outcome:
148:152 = 2.34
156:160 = 1.51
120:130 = 2.88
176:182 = 2.95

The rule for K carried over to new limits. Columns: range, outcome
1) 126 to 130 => 2.874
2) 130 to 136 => 2.97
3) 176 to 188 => 2.815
